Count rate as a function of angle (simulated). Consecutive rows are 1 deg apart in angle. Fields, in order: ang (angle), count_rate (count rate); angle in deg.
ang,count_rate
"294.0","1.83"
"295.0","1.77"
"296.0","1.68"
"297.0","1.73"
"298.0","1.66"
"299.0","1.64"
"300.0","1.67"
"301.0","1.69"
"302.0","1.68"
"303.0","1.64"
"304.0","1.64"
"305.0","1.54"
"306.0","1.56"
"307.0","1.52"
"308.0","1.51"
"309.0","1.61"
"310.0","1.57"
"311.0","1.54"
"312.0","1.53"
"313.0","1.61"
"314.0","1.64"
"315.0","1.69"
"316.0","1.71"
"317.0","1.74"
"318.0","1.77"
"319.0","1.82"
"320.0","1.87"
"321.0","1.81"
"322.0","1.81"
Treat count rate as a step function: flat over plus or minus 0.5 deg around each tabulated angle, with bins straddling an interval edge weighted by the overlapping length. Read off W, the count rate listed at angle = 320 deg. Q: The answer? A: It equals 1.87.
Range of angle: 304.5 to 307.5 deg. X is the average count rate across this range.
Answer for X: 1.54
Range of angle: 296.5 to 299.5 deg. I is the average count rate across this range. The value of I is 1.68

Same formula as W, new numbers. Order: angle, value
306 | 1.56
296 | 1.68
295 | 1.77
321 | 1.81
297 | 1.73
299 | 1.64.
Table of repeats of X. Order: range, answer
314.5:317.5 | 1.71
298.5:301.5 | 1.67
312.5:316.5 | 1.66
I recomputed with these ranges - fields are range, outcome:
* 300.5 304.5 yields 1.66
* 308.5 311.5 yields 1.57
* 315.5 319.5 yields 1.76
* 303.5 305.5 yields 1.59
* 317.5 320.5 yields 1.82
